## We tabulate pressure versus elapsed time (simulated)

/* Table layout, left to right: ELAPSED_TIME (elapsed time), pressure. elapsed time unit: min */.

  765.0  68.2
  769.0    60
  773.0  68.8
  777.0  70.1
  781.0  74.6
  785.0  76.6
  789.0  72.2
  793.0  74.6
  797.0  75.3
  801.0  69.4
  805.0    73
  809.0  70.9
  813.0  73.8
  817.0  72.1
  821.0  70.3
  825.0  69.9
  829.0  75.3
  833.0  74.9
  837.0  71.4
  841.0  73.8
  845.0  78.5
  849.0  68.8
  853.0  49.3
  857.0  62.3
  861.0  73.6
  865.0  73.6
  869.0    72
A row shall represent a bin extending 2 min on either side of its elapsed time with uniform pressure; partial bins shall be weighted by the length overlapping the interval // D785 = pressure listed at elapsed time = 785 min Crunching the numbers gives 76.6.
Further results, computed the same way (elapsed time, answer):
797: 75.3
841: 73.8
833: 74.9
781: 74.6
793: 74.6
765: 68.2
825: 69.9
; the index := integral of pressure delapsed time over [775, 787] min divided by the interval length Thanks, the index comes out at 73.8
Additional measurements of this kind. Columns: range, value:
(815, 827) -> 70.8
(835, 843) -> 72.6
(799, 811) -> 71.1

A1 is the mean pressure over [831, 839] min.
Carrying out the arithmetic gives 73.2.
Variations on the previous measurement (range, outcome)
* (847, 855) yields 59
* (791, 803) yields 73.1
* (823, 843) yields 73.1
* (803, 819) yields 72.4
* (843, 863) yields 66.5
